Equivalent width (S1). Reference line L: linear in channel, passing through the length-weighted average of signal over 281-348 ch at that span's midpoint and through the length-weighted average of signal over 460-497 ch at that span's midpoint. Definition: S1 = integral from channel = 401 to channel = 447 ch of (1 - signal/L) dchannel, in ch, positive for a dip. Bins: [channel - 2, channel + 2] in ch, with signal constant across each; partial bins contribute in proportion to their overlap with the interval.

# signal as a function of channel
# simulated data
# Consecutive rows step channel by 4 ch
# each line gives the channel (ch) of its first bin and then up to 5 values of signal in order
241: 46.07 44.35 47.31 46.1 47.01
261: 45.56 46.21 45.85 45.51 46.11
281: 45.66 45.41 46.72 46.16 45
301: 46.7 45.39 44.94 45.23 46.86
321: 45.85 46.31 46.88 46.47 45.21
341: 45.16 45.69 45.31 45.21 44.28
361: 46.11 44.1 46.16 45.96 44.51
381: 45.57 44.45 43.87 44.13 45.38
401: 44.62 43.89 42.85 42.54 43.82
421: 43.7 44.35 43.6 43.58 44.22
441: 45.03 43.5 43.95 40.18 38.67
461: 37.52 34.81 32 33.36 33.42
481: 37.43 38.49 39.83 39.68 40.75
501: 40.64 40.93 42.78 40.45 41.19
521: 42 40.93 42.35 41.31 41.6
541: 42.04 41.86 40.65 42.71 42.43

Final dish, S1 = -4.9 ch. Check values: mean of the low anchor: 45.9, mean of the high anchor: 36.5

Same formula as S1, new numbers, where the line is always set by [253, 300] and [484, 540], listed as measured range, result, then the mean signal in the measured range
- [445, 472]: 2.6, 38.1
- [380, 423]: -0.7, 44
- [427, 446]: -0.6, 44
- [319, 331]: -0.4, 46.3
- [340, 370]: -0.6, 45.2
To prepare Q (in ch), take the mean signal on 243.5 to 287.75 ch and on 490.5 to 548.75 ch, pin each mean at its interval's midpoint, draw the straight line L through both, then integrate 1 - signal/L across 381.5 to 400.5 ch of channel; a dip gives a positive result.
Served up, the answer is -0.4 ch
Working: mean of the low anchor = 45.9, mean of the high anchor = 41.3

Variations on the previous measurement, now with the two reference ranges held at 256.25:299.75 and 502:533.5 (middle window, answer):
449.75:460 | 0.7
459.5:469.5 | 1.7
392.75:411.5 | -0.2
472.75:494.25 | 2.5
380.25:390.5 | -0.1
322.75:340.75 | -0.5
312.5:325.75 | -0.3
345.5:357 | -0.2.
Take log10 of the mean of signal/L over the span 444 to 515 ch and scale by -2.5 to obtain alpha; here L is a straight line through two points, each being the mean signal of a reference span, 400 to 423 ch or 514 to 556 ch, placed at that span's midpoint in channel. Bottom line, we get 0.10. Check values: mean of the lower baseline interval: 43.5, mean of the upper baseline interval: 41.7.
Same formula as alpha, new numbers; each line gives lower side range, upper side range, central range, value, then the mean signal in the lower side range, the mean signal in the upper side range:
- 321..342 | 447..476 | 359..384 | -0.051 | 46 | 37.1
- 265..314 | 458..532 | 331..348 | -0.037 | 45.8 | 38.8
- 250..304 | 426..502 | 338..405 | -0.056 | 46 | 39.6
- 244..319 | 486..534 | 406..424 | -0.007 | 45.9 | 41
